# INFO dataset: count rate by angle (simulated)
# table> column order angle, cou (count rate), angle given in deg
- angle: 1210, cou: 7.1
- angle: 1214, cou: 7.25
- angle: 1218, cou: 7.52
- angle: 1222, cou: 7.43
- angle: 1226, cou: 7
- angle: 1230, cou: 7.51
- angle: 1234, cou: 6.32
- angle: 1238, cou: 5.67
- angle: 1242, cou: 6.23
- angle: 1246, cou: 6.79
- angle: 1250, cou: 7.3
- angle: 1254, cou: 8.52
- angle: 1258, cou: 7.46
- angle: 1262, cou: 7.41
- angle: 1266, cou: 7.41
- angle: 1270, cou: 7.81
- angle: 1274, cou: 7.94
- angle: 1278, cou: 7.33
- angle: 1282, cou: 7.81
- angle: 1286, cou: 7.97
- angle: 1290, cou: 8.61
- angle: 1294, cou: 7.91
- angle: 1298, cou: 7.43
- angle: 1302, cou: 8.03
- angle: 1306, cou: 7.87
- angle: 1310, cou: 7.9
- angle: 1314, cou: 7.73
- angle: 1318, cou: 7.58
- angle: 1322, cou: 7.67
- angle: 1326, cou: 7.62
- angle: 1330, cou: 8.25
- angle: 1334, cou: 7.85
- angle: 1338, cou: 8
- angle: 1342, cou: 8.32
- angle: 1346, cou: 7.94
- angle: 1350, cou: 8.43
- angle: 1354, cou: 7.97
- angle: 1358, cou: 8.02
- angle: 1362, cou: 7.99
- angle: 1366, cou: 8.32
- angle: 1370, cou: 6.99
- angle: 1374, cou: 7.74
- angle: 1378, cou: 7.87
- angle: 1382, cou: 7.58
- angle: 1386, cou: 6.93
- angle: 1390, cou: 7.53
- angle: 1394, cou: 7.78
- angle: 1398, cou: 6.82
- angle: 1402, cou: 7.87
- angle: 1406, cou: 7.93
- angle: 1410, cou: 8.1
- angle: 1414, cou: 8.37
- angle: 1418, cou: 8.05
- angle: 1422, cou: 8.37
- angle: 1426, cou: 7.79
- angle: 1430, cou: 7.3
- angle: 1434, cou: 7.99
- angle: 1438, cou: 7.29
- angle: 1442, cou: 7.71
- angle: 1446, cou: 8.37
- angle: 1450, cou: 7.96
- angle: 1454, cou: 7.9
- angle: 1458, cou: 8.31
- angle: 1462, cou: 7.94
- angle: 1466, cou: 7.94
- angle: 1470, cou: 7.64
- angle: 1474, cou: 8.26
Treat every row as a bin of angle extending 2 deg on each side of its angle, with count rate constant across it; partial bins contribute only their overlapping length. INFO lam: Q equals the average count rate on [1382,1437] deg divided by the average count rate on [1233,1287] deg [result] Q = 1.1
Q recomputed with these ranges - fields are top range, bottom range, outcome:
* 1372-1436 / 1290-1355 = 0.98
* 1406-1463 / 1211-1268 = 1.12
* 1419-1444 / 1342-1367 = 0.95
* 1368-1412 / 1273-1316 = 0.96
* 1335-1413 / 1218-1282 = 1.08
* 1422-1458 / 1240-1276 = 1.06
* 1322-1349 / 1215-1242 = 1.16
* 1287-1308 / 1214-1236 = 1.11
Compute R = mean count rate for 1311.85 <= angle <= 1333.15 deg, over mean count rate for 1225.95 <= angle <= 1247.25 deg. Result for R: 1.19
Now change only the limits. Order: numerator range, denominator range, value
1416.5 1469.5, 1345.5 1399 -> 1.02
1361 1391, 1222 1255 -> 1.10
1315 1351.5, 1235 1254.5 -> 1.18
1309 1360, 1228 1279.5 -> 1.10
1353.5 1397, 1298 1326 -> 0.99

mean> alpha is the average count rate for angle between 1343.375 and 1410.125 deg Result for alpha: 7.75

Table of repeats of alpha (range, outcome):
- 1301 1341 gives 7.86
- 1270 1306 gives 7.87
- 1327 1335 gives 8.02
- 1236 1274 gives 7.22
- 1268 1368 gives 7.93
